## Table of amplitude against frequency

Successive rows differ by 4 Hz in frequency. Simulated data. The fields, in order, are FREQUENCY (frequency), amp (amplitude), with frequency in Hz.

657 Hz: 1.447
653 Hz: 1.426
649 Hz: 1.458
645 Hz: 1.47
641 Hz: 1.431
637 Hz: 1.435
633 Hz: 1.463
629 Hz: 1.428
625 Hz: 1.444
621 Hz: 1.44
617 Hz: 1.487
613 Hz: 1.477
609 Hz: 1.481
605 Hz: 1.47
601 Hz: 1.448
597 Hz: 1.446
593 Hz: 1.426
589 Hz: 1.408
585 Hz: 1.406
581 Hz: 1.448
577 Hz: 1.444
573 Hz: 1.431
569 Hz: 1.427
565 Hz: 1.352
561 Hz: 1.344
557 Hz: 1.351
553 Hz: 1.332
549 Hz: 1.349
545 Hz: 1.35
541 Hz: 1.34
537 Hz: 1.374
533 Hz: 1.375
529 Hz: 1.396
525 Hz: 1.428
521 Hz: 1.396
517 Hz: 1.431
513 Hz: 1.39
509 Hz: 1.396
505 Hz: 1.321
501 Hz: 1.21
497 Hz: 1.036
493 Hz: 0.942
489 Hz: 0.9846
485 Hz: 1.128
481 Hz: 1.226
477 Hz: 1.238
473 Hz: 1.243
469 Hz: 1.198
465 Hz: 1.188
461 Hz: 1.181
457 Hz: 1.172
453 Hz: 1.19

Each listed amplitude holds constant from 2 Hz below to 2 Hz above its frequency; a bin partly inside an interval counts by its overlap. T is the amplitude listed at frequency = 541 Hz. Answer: 1.34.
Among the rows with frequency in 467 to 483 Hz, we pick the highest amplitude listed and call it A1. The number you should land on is 1.243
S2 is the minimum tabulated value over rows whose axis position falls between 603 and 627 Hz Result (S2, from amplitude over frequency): 1.44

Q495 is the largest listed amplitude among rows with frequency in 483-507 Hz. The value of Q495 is 1.321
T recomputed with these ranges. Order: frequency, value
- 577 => 1.444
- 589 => 1.408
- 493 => 0.942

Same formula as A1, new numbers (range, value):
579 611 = 1.481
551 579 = 1.444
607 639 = 1.487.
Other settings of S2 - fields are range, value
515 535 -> 1.375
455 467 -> 1.172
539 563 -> 1.332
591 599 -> 1.426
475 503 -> 0.942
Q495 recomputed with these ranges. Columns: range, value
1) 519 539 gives 1.428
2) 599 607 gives 1.47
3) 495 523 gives 1.431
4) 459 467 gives 1.188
